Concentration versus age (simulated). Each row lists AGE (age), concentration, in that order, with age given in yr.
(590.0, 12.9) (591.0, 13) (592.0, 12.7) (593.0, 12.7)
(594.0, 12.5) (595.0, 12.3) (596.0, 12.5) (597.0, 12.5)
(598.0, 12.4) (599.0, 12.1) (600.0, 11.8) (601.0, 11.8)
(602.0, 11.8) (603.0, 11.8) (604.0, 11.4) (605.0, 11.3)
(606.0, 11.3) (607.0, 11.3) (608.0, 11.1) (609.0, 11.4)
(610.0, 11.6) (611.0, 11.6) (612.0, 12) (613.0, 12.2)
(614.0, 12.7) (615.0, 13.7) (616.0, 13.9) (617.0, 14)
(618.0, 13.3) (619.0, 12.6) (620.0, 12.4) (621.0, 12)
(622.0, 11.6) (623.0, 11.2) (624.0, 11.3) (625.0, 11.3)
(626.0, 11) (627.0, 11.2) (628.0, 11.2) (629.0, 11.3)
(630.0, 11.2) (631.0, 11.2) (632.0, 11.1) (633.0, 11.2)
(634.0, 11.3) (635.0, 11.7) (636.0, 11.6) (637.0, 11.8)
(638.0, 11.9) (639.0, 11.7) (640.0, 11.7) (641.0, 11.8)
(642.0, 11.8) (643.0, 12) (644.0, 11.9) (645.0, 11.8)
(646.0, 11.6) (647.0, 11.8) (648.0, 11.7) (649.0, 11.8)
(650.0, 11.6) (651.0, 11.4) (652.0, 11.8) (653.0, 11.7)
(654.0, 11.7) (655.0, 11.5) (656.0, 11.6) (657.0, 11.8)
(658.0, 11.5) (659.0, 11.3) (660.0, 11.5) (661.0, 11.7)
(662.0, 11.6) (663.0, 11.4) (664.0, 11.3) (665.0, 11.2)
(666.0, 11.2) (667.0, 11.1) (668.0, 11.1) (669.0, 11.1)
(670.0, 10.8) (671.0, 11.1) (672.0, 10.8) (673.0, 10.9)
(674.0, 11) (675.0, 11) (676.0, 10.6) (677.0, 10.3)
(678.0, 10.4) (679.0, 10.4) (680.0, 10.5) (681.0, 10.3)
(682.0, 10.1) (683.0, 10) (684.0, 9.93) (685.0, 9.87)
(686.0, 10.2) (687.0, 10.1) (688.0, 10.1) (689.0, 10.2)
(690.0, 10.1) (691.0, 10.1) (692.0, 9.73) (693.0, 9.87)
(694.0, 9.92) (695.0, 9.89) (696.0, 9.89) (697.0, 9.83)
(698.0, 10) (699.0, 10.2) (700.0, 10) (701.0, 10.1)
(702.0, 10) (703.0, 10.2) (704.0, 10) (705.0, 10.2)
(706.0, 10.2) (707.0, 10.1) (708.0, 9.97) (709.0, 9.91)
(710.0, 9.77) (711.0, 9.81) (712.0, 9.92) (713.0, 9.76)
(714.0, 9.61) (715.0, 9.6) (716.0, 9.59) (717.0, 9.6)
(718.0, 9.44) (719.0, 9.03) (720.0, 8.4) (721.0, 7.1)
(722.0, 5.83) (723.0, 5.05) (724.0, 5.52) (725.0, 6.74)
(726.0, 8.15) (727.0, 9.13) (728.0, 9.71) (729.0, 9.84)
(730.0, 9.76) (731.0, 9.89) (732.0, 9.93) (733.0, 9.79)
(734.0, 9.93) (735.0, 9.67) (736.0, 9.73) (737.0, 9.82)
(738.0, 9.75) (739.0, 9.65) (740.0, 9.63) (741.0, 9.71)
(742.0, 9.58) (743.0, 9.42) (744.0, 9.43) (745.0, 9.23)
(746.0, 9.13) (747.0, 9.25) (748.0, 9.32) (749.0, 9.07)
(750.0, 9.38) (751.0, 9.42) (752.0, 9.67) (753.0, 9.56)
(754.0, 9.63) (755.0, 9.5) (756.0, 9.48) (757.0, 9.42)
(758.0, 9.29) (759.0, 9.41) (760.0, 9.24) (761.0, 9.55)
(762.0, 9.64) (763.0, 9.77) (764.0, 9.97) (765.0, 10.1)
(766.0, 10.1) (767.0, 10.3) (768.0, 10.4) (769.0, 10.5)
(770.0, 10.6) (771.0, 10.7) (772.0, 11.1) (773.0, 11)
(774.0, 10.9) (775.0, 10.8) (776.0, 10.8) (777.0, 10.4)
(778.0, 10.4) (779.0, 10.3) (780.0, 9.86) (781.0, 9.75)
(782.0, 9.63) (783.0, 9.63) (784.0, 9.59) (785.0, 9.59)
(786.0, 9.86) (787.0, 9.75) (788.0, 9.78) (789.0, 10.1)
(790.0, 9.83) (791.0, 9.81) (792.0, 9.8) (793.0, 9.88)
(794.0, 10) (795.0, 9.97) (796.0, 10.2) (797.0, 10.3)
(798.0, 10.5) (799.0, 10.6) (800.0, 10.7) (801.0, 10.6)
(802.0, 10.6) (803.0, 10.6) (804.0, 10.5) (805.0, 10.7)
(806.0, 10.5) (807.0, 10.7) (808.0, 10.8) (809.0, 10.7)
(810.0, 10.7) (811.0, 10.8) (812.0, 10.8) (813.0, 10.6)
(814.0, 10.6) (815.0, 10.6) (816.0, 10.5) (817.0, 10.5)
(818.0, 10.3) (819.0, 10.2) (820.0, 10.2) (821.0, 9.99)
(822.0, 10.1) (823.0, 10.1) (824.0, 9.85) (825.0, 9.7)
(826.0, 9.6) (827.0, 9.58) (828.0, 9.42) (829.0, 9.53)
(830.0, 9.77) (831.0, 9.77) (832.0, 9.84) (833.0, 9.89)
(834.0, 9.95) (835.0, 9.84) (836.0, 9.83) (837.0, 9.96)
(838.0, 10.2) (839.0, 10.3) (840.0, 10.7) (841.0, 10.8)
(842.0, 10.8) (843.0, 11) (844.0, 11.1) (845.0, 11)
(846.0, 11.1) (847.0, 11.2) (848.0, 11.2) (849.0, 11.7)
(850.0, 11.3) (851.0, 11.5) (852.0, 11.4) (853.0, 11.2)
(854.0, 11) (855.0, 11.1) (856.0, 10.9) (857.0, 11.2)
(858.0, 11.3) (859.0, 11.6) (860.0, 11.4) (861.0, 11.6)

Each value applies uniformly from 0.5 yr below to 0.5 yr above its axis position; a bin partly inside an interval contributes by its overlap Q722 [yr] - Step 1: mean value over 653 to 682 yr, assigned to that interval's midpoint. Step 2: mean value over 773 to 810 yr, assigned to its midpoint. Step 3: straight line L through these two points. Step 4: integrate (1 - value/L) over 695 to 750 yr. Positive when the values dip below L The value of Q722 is 7.1 yr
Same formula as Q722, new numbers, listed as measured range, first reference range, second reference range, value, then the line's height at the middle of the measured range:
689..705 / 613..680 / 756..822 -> 1.57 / 11.1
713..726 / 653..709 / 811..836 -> 2.99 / 10.4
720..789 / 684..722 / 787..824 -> 3.68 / 10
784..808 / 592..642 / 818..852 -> 0.93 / 10.6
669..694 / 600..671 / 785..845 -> 2.11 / 11.3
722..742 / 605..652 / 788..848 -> 3.69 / 11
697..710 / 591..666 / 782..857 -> 1.38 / 11.2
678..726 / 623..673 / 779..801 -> 6.19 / 10.9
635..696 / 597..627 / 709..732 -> -3.73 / 10.4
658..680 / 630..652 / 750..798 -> 0.49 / 11.3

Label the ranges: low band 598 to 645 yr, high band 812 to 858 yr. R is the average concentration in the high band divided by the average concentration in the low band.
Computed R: 0.89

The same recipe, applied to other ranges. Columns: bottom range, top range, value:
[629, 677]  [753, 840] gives 0.89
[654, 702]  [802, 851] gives 0.98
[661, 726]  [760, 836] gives 1.03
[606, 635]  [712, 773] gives 0.79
